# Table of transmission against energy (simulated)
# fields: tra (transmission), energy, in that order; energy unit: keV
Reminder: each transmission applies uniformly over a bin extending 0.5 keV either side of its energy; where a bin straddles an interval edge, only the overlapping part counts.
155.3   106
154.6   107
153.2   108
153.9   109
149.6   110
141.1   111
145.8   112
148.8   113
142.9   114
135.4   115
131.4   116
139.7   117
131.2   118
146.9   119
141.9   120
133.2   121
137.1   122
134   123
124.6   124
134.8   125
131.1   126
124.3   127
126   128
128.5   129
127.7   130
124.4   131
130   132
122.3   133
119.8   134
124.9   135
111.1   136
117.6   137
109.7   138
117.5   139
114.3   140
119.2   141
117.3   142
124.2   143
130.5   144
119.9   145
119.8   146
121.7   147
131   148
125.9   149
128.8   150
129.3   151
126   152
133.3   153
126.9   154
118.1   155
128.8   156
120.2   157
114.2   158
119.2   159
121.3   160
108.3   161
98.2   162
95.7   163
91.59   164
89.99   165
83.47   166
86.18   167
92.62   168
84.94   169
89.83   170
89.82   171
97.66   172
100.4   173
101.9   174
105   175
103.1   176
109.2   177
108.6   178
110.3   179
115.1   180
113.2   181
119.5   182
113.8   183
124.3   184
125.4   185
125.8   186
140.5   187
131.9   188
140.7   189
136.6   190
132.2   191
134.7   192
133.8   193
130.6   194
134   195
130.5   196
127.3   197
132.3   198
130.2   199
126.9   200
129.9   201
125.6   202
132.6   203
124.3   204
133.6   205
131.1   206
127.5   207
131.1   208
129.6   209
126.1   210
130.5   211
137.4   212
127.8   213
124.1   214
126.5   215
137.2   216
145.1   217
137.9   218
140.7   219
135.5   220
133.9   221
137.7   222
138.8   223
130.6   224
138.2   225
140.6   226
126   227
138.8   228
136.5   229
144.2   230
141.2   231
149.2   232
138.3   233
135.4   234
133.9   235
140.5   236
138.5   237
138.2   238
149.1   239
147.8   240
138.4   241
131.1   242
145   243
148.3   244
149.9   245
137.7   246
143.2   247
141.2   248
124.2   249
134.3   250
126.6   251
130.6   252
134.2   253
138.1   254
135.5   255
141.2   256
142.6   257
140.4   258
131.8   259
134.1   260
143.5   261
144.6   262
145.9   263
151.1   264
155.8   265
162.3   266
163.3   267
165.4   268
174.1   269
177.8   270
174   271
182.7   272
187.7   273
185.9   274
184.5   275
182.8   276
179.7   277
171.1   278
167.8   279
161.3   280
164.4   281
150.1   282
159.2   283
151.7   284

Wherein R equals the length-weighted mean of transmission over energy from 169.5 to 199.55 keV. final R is 120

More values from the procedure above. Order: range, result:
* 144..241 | 124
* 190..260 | 135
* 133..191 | 115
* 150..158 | 126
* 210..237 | 136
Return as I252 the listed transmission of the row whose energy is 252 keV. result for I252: 130.6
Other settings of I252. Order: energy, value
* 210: 126.1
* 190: 136.6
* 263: 145.9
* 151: 129.3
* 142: 117.3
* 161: 108.3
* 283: 159.2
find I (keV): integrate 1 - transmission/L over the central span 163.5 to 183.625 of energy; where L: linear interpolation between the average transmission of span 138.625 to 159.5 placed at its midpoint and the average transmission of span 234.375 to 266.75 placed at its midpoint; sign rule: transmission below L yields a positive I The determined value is 4.3 keV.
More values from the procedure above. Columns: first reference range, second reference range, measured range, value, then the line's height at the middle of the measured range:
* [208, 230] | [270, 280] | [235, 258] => 2.51 keV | 156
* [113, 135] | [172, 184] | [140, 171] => 1.61 keV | 119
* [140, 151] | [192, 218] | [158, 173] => 3.45 keV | 126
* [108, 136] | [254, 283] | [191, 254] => 7.08 keV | 152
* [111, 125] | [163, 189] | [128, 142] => 0.89 keV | 129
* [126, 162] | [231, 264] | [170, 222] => 2.31 keV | 131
